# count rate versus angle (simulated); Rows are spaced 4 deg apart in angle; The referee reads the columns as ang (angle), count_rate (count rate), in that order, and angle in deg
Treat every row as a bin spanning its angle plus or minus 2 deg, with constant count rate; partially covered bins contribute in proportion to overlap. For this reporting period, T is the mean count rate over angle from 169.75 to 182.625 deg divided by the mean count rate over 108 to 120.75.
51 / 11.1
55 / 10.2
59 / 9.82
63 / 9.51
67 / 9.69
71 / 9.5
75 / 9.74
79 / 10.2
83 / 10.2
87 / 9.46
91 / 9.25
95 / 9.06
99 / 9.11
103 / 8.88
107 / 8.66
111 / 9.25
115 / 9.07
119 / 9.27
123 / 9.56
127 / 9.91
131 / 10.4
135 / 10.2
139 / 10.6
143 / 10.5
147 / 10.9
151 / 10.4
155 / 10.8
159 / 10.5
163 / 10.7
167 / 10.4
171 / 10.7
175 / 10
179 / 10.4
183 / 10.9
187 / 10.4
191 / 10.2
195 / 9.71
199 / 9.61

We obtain 1.1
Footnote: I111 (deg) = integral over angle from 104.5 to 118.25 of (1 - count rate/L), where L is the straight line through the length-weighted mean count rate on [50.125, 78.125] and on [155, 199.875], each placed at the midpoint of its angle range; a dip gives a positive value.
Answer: 1.5 deg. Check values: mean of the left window 9.9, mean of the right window 10.4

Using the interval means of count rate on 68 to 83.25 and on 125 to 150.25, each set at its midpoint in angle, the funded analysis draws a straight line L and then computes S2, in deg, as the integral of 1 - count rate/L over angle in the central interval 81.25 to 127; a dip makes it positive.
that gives 3.80 deg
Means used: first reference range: 9.86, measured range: 9.28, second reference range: 10.4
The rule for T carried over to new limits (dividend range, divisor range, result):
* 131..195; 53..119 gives 1.11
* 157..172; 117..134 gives 1.08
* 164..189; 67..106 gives 1.11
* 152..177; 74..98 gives 1.09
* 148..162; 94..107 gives 1.18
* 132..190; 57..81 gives 1.08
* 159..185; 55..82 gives 1.07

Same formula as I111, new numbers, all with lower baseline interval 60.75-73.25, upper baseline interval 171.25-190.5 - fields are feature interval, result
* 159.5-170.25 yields -0.26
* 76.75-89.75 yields -0.28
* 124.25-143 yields -0.36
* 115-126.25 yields 0.64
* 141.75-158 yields -0.71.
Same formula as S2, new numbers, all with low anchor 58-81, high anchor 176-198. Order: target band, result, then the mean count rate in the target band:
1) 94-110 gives 1.5 deg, 8.94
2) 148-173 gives -1.1 deg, 10.6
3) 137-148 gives -0.6 deg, 10.6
